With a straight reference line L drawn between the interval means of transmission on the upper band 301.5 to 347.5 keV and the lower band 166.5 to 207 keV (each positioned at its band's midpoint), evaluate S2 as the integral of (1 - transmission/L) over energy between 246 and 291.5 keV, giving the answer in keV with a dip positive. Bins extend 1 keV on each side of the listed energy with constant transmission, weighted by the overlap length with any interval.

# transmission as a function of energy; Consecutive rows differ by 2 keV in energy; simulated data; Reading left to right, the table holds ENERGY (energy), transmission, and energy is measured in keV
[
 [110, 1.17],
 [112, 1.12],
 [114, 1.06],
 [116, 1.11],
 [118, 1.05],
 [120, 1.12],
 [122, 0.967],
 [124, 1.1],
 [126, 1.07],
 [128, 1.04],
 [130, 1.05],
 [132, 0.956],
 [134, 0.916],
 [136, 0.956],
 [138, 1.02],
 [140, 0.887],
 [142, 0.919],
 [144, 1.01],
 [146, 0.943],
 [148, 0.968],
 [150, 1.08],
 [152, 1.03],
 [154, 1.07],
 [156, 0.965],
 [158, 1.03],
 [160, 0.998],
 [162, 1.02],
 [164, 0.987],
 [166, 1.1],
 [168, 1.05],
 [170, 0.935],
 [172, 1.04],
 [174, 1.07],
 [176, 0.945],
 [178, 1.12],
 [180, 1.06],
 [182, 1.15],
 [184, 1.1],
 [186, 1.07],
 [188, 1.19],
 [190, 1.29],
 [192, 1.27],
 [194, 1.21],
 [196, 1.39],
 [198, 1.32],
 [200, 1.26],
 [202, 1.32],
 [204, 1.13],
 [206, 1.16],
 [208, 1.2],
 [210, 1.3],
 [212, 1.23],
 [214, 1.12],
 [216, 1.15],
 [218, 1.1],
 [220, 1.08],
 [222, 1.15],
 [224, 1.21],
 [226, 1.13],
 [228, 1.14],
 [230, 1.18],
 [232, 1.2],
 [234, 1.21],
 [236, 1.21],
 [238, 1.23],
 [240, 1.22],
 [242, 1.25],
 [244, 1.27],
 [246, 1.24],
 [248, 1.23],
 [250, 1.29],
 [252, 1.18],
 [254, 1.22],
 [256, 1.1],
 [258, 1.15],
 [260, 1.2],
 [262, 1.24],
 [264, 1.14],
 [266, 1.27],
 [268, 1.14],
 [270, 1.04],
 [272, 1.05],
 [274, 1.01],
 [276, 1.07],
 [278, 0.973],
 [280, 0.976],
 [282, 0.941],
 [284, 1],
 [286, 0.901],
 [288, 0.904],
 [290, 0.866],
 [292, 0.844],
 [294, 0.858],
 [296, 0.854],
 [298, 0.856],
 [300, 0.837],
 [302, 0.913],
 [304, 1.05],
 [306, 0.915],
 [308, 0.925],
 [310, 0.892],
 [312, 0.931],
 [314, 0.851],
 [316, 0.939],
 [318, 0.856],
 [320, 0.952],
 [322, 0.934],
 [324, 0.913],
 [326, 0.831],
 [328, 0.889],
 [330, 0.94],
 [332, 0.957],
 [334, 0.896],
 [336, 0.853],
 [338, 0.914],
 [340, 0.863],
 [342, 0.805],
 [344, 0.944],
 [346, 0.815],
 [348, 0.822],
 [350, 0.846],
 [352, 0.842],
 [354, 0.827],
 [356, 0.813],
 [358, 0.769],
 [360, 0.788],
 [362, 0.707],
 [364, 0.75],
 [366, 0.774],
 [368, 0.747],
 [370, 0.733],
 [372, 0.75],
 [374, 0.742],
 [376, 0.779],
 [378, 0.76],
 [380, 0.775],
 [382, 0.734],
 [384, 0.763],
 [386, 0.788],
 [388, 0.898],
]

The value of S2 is -3.7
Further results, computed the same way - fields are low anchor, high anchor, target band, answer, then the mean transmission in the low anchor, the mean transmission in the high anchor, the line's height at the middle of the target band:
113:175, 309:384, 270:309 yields -2.2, 1.02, 0.835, 0.886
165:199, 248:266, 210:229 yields 0.2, 1.14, 1.2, 1.17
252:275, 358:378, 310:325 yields 0.5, 1.14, 0.753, 0.942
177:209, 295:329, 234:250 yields -2.4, 1.2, 0.902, 1.08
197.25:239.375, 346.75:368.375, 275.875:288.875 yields 0.6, 1.19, 0.791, 1.01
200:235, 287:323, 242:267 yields -3.6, 1.18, 0.899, 1.06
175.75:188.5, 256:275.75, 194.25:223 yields -2.6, 1.1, 1.13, 1.11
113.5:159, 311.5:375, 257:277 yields -5.0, 1.01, 0.843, 0.906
